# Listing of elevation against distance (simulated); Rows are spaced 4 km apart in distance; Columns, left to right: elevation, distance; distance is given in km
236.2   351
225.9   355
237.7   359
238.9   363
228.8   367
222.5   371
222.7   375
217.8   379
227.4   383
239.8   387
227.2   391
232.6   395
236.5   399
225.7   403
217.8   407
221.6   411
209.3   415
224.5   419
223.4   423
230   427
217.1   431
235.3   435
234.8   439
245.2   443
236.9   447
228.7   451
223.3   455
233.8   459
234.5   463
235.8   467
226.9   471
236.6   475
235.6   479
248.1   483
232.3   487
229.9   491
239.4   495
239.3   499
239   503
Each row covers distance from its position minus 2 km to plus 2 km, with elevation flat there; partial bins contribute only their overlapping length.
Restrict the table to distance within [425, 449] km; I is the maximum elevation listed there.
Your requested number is 245.2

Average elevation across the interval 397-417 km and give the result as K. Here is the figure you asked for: 222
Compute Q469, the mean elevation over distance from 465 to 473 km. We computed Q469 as 231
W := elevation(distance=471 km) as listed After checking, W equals 226.9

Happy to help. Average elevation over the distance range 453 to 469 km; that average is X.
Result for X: 232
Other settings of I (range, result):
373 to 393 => 239.8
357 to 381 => 238.9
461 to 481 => 236.6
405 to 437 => 235.3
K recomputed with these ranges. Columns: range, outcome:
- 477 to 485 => 242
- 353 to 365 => 234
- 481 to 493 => 237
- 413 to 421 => 217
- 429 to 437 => 226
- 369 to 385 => 223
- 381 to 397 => 232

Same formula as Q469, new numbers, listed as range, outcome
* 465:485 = 237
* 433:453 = 236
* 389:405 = 230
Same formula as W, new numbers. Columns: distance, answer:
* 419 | 224.5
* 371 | 222.5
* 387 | 239.8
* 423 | 223.4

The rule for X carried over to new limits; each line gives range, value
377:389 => 228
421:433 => 224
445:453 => 233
